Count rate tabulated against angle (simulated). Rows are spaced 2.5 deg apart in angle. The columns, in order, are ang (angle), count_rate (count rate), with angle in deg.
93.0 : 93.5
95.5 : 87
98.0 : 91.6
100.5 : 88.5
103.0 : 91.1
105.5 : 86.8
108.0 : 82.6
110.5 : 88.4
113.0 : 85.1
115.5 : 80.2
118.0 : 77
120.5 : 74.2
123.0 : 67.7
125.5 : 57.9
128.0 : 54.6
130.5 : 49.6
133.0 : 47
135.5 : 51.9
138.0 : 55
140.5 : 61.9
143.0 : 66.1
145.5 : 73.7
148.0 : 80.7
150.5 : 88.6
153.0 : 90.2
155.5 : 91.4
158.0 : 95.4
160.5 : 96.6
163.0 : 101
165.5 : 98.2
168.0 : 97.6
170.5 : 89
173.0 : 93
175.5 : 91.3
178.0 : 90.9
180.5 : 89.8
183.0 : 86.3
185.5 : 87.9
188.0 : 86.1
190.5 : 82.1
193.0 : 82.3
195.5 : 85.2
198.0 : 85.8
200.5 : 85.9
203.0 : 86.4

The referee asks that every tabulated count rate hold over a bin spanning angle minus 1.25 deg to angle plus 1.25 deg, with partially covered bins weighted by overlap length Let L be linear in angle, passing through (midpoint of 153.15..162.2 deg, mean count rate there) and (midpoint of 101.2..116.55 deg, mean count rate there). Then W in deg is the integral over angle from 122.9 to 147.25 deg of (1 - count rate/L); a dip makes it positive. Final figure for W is 8.6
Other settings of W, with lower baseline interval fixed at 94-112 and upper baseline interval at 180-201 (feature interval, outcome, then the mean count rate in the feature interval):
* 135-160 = 2.85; 76.8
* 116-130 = 3.42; 66.1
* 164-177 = -1.17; 93.9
